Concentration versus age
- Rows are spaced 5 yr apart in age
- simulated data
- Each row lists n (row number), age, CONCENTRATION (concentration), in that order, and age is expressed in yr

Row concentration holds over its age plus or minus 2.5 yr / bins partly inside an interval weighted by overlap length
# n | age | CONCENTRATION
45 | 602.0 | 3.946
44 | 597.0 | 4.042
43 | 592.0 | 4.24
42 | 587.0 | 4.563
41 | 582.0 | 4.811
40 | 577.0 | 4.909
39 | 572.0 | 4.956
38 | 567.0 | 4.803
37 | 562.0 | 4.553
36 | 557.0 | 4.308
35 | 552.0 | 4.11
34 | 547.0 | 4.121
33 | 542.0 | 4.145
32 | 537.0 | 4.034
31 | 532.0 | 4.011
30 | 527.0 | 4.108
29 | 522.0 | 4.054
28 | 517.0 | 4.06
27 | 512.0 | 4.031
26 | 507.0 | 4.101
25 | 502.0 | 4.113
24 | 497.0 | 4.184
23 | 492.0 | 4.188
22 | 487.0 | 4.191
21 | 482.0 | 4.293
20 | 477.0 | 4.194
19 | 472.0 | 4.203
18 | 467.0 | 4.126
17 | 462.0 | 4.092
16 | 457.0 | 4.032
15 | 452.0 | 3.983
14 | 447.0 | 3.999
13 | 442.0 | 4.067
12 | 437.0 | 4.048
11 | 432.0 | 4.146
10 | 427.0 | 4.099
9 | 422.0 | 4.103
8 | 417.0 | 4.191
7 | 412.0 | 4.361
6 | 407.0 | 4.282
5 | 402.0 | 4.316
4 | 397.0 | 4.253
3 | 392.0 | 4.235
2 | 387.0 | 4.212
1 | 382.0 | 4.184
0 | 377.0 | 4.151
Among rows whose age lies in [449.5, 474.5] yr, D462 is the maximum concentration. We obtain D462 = 4.203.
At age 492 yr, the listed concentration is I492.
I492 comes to 4.188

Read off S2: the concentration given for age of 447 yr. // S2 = 3.999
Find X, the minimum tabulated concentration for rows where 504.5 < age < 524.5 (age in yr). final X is 4.031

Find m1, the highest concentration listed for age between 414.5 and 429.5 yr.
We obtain 4.191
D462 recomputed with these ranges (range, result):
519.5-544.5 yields 4.145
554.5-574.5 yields 4.956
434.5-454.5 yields 4.067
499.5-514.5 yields 4.113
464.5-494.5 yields 4.293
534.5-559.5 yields 4.308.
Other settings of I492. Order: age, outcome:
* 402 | 4.316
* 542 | 4.145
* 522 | 4.054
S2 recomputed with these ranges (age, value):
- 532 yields 4.011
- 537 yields 4.034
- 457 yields 4.032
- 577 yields 4.909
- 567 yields 4.803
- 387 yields 4.212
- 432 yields 4.146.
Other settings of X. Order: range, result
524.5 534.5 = 4.011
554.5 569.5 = 4.308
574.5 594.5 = 4.24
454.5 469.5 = 4.032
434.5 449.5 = 3.999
